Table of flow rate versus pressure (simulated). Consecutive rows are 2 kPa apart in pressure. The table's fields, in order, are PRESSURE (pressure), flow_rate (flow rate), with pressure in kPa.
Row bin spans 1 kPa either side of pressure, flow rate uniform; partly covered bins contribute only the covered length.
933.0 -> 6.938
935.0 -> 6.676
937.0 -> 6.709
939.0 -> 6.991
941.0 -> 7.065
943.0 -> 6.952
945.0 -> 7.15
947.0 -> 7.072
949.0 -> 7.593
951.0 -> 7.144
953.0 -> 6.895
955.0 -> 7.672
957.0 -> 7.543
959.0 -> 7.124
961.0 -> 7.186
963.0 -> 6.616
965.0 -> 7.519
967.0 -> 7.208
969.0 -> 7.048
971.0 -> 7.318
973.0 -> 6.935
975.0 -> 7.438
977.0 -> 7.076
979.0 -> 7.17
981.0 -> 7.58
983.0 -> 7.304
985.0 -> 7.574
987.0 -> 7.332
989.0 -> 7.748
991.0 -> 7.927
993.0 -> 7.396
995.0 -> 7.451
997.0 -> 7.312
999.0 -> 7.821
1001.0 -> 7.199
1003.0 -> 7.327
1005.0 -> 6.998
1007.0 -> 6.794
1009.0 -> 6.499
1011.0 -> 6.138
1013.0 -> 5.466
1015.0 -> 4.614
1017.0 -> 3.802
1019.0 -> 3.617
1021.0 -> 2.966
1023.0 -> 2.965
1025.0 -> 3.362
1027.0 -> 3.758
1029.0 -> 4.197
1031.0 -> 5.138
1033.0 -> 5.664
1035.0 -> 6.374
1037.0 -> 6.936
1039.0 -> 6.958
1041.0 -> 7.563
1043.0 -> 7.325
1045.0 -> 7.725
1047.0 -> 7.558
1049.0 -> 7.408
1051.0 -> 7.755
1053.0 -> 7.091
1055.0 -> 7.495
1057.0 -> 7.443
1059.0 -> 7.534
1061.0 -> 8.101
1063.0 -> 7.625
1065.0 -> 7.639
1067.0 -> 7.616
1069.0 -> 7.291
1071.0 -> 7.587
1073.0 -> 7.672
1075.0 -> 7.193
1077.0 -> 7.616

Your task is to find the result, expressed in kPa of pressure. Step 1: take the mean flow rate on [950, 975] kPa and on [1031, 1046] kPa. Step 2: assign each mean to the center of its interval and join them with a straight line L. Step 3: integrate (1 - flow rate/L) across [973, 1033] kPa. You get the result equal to 7.4 kPa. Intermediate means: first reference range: 7.19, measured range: 6.14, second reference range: 6.82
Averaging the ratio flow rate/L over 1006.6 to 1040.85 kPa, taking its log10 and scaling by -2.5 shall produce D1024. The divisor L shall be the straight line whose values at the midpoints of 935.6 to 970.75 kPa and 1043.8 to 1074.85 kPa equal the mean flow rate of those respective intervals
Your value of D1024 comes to 0.42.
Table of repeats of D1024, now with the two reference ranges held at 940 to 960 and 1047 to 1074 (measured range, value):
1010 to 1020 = 0.49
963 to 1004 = -0.01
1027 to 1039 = 0.31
